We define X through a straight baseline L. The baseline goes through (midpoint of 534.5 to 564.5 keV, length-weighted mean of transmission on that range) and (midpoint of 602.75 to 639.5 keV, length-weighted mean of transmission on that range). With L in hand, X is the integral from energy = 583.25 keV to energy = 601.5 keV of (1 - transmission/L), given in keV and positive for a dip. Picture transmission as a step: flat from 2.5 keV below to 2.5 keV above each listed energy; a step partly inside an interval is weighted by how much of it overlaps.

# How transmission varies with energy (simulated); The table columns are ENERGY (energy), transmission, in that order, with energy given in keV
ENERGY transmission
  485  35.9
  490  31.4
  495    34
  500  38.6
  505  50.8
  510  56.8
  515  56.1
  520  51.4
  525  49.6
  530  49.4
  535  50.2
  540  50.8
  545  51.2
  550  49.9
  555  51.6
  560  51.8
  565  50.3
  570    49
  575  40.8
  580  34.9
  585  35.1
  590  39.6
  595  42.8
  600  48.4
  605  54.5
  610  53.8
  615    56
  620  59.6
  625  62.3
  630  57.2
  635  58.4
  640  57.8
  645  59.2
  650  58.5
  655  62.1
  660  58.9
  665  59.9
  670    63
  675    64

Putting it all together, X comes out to 4.5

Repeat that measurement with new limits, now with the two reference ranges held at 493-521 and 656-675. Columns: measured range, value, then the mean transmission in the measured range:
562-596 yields 7.6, 41.9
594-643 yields 1.6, 55.5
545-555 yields 0.2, 50.6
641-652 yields 0.2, 58.7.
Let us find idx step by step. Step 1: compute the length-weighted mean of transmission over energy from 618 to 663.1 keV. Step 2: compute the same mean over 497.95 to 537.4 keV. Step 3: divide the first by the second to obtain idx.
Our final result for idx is 1.2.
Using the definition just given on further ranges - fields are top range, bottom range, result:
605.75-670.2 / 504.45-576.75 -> 1.16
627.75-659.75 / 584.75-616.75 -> 1.23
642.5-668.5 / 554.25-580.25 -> 1.27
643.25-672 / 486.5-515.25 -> 1.39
